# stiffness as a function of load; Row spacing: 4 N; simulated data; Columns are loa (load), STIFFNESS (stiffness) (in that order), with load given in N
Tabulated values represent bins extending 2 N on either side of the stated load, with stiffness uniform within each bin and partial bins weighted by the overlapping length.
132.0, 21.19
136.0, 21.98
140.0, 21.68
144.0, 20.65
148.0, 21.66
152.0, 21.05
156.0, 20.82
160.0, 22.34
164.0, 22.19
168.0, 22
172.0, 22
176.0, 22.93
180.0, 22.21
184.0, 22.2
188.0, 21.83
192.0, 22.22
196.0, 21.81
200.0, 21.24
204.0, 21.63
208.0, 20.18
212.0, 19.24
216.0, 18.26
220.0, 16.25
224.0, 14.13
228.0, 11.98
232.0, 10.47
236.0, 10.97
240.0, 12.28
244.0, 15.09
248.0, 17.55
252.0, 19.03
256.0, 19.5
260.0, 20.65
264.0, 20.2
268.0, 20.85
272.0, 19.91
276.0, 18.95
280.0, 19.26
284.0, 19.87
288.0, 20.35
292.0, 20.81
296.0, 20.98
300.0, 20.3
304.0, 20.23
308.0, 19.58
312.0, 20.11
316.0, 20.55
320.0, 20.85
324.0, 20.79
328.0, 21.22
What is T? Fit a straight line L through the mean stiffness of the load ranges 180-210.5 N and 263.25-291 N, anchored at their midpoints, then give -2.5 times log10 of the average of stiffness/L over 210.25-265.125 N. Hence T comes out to 0.28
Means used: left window 21.6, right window 19.9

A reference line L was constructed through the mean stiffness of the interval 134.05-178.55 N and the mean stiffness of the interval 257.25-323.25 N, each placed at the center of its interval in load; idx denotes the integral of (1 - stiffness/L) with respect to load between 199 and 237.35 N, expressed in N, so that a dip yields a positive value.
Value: 8.51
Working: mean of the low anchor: 21.8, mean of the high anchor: 20.2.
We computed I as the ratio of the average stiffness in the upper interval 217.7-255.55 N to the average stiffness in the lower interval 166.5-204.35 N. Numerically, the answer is 0.66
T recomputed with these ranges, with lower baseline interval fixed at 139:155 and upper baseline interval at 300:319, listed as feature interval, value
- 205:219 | 0.09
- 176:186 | -0.07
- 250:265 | 0.04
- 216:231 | 0.39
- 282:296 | -0.01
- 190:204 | -0.04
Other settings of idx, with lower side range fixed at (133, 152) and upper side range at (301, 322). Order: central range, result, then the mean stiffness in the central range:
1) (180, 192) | -0.5 N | 22.1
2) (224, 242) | 7.9 N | 11.7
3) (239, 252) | 3.1 N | 15.8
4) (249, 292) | 1.5 N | 19.8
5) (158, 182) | -1.2 N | 22.3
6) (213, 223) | 1.8 N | 17.1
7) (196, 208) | -0.2 N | 21.3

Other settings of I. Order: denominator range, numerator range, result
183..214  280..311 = 0.95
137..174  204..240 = 0.71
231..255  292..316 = 1.39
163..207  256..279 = 0.91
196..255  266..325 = 1.22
